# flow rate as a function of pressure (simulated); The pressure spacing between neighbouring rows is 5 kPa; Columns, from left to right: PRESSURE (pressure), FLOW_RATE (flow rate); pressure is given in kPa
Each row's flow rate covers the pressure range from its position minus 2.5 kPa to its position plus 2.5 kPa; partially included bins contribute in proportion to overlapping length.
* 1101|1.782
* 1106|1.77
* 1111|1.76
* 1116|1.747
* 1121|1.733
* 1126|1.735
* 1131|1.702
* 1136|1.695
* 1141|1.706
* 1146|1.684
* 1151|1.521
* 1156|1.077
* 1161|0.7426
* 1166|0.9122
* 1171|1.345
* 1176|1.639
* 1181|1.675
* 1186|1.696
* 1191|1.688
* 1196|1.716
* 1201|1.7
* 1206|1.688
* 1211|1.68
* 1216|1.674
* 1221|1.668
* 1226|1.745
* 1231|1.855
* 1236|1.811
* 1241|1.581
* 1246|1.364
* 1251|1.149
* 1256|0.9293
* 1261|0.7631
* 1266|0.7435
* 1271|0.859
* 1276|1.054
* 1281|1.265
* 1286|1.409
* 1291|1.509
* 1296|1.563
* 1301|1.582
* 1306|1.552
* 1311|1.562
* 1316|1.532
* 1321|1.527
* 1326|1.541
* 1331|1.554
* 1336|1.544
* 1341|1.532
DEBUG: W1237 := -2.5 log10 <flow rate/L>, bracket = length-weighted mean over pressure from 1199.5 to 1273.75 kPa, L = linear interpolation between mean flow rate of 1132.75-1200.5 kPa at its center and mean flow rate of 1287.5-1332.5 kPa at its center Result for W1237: 0.07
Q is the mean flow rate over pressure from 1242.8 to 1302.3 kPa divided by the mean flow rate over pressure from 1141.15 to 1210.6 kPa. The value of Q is 0.8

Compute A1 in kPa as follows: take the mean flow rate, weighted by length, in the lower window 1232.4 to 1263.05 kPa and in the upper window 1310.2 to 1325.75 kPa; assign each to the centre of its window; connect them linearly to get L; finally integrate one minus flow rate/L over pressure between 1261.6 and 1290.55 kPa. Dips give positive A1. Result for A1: 6.66 kPa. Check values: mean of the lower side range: 1.29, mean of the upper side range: 1.54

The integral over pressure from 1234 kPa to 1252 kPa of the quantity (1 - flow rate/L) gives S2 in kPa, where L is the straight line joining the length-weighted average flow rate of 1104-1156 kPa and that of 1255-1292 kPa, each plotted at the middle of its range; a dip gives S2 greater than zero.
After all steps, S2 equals -4.6 kPa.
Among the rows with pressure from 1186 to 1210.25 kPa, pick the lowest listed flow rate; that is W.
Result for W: 1.688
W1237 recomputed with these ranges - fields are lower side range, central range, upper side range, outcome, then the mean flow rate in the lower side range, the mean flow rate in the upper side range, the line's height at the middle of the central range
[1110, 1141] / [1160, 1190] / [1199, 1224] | 0.225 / 1.73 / 1.68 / 1.7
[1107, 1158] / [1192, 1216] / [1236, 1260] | -0.191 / 1.65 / 1.28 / 1.42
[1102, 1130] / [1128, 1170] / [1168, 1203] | 0.221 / 1.75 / 1.63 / 1.69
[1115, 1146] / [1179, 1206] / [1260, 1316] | -0.100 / 1.72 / 1.29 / 1.55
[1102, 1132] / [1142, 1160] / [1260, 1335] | 0.199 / 1.75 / 1.35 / 1.67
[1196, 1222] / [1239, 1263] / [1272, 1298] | 0.279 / 1.69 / 1.33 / 1.49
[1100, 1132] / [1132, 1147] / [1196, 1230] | 0.025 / 1.75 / 1.7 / 1.74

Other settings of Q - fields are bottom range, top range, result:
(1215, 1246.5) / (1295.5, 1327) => 0.92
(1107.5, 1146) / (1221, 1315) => 0.79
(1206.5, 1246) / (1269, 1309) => 0.80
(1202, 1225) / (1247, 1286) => 0.60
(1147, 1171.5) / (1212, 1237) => 1.53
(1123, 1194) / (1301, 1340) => 1.04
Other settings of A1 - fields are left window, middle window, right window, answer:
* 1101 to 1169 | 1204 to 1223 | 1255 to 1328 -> -3.54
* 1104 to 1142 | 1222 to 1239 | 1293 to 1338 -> -1.61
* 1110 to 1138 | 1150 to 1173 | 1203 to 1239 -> 8.51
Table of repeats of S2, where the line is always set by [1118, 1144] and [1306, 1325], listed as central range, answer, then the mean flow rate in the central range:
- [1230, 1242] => -1.04 kPa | 1.76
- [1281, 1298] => 1.17 kPa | 1.46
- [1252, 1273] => 9.84 kPa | 0.846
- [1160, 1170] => 4.54 kPa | 0.918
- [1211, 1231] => -1.03 kPa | 1.71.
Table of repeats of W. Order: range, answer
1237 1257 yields 0.9293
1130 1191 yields 0.7426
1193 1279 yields 0.7435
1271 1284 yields 0.859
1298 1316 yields 1.532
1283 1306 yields 1.409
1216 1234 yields 1.668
